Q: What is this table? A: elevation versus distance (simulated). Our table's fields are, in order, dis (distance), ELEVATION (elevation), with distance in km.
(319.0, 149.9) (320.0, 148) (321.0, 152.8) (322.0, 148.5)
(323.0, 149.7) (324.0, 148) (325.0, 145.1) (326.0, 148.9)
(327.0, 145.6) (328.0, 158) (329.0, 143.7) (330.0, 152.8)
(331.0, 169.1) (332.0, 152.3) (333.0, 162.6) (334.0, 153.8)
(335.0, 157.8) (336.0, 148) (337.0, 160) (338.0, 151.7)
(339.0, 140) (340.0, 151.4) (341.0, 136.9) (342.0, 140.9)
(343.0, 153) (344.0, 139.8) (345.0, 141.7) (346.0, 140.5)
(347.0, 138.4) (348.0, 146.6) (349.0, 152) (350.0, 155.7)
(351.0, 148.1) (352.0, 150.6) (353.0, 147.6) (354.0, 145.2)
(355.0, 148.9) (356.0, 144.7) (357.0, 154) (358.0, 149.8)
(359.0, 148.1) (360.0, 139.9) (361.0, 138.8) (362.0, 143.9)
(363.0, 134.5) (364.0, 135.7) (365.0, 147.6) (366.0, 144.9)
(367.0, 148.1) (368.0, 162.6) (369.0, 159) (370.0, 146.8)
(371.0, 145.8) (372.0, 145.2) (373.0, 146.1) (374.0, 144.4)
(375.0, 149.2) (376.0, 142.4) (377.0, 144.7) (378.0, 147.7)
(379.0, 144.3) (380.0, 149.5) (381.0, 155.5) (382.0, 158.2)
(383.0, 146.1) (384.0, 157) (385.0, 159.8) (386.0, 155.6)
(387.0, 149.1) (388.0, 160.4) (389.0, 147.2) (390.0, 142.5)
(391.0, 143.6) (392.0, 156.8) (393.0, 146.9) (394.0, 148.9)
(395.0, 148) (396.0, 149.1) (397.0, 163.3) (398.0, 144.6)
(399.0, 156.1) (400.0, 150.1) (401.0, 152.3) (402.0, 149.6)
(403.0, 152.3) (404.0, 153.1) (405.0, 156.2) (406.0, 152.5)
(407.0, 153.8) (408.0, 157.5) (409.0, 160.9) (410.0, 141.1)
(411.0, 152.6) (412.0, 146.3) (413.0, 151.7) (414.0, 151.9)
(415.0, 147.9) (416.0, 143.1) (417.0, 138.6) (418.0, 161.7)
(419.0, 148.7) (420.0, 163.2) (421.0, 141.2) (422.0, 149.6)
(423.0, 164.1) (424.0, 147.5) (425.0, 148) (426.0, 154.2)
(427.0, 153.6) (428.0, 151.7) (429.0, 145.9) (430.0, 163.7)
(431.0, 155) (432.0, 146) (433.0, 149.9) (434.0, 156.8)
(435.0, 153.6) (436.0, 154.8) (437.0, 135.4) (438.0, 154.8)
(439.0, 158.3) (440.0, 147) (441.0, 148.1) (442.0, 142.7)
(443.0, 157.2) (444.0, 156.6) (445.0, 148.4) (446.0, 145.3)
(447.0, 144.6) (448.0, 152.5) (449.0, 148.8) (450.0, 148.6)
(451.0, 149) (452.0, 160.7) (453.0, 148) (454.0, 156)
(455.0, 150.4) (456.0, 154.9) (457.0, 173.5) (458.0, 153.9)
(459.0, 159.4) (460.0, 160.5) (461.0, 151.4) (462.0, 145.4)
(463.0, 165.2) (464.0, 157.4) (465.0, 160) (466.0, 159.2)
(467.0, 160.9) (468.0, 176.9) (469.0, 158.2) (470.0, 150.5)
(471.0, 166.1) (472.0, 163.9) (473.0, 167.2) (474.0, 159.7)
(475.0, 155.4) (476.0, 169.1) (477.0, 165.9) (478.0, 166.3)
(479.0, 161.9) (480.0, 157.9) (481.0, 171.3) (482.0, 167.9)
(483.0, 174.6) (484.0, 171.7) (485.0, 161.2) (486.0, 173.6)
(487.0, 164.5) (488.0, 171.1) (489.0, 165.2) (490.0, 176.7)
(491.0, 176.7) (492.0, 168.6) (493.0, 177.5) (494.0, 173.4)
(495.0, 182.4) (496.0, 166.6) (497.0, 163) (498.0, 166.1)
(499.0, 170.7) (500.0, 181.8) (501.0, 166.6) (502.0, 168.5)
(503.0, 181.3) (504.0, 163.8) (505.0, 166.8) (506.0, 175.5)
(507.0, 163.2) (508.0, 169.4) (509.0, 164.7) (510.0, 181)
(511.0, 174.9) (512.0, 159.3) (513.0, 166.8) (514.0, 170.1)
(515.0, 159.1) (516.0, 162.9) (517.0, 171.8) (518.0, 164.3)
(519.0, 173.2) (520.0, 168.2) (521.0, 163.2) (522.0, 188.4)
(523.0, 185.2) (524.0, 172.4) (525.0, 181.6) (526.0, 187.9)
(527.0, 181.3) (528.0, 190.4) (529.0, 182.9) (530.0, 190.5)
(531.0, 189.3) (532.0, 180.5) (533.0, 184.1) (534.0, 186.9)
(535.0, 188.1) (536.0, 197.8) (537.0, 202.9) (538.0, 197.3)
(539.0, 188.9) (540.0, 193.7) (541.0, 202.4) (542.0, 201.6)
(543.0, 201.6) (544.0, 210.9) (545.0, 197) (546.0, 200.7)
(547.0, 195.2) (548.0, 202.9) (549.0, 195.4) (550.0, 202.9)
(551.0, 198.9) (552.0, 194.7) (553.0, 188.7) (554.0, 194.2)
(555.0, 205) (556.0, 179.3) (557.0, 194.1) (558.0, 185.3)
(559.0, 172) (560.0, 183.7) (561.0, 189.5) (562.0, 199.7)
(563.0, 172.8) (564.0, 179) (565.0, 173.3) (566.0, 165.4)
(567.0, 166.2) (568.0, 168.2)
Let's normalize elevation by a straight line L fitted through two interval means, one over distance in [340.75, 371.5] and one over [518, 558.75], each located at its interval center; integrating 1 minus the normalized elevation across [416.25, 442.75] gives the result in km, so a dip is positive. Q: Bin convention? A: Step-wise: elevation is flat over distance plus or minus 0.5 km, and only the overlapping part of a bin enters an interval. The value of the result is 2.0 km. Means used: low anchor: 146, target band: 151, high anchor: 190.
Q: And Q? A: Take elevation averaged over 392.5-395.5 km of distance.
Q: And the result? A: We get 148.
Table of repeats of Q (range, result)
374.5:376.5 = 146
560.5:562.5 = 195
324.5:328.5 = 149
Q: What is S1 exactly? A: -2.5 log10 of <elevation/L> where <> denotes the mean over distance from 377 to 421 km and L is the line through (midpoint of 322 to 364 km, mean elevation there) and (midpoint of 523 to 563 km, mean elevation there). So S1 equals 0.06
